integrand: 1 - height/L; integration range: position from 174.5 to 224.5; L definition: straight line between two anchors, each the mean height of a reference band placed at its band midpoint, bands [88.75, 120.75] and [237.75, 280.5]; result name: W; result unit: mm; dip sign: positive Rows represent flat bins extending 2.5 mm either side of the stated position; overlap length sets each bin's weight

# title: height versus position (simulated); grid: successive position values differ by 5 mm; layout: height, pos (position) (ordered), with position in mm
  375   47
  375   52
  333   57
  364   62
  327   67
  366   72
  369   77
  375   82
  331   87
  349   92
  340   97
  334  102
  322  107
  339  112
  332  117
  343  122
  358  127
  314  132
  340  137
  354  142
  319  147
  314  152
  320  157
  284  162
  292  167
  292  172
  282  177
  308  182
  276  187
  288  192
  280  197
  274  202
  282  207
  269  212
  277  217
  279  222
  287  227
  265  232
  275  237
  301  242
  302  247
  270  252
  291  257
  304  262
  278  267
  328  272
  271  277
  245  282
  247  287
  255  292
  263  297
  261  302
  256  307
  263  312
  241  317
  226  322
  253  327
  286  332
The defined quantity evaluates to 4.4 mm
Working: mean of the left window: 336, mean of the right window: 291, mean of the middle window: 282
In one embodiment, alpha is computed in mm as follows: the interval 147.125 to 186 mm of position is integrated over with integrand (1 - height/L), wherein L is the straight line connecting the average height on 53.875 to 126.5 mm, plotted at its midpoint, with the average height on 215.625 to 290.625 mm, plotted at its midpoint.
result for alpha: 2.0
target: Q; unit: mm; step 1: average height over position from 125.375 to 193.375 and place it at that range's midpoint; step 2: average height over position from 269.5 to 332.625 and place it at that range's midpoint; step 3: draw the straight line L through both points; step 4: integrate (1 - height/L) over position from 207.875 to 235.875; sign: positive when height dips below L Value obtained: 1.2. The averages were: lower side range 310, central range 276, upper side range 260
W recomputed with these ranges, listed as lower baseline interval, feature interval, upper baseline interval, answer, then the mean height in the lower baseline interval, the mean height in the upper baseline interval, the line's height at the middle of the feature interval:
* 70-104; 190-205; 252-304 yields 1.3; 352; 274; 307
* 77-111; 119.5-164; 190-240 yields -1.4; 344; 278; 318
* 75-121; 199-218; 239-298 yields 1.7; 343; 280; 302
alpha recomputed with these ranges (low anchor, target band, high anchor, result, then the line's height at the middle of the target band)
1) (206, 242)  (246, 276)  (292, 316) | -2.8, 269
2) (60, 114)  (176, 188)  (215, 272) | 0.7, 310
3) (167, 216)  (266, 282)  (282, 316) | -1.5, 262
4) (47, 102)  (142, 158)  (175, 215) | -0.7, 309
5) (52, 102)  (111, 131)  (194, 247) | -0.7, 329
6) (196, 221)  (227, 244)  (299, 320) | -0.6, 271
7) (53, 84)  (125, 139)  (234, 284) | -0.1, 333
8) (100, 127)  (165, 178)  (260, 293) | 1.1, 315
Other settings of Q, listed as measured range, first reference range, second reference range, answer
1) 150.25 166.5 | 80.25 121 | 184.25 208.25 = 0.0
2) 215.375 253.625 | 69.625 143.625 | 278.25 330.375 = 0.3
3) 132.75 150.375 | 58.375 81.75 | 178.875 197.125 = -1.0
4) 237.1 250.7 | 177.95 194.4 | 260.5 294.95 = -0.7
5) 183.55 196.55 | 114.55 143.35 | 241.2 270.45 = 1.4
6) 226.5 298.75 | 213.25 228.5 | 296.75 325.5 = -3.4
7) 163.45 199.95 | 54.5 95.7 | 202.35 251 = 1.7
